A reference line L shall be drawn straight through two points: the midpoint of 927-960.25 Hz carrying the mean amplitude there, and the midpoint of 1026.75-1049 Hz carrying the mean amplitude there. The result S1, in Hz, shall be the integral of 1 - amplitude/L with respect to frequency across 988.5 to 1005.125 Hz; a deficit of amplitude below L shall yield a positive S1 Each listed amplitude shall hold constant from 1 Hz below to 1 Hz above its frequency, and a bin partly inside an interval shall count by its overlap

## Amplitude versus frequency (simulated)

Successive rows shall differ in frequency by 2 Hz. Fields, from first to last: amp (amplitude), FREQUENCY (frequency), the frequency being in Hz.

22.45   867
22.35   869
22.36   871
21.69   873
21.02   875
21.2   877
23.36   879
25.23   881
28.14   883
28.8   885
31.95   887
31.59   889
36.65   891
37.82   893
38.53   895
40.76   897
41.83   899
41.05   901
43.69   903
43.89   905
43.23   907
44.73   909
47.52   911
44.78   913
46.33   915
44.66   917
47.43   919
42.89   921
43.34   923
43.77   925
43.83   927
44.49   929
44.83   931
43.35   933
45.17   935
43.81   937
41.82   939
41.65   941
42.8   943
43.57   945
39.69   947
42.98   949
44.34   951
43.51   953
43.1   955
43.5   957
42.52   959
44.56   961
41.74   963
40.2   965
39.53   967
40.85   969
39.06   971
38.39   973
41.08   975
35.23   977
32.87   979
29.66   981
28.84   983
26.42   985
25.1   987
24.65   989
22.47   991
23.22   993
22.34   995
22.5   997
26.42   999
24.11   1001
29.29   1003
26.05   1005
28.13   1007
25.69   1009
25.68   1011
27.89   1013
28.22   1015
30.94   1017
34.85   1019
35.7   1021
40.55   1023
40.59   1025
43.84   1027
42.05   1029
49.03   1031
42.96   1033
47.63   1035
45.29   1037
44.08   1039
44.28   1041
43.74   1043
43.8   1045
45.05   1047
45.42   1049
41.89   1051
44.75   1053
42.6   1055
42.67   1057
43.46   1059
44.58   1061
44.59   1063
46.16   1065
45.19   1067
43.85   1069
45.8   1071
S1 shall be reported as 7.4 Hz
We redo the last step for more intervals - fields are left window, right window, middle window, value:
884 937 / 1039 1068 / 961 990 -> 5.4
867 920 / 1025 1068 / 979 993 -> 4.9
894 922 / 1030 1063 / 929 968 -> 1.0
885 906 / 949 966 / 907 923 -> -2.2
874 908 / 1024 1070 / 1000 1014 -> 5.0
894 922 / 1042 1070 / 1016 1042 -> 1.4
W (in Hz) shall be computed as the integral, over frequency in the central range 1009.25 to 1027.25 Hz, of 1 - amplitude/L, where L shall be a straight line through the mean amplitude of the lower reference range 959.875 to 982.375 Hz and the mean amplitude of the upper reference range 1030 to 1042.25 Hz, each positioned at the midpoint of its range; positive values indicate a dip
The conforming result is 4.18 Hz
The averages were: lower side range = 38.3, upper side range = 45.5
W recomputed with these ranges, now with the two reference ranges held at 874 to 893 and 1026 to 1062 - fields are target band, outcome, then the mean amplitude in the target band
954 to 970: -2.67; 42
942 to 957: -3.52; 42.9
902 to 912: -4.64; 44.6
